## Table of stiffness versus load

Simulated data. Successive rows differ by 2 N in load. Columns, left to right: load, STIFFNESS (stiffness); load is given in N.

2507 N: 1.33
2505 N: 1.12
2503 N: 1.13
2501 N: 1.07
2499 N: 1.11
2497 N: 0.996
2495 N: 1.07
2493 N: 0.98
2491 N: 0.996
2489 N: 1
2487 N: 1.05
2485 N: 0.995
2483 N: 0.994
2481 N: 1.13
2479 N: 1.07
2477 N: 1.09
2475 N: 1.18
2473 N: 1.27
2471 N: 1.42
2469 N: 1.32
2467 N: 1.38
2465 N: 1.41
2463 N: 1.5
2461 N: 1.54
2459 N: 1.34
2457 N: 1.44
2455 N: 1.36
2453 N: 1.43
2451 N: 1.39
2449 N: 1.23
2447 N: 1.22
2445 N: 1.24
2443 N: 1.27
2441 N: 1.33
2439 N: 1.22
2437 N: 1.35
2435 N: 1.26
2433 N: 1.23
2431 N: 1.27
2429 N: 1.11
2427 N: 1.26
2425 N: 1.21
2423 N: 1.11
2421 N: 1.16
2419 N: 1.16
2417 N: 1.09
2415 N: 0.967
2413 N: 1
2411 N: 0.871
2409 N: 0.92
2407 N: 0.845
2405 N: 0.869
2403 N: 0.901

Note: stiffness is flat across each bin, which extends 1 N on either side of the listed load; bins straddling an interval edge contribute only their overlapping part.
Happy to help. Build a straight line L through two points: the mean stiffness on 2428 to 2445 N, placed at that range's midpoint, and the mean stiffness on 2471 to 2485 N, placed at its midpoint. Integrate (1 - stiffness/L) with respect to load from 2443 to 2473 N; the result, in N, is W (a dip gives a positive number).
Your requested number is -4.4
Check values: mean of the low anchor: 1.25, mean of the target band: 1.37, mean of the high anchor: 1.13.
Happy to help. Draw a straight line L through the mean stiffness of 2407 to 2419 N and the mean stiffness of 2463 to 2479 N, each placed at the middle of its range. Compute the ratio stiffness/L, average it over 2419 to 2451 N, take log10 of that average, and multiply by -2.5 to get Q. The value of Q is -0.13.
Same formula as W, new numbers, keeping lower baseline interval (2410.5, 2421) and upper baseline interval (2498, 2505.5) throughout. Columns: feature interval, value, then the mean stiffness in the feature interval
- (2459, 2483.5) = -4.6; 1.28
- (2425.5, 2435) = -1.6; 1.22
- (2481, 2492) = 0.8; 1.02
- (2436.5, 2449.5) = -2.5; 1.26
